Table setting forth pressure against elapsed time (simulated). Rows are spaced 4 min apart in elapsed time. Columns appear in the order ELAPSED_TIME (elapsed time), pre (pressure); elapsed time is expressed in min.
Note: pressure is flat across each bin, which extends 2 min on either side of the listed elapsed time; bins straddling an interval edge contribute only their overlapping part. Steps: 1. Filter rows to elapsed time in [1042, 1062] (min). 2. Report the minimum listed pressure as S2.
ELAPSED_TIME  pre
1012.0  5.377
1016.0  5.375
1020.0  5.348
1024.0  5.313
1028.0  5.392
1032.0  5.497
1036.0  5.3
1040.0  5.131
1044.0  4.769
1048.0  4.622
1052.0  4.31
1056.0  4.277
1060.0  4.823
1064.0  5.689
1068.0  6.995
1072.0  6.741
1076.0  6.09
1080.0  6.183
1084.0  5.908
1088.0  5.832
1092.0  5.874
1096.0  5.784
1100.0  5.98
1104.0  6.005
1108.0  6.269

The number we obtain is 4.277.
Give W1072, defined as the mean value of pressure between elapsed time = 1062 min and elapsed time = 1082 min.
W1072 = 6.34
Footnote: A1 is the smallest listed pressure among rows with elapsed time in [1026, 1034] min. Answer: 5.392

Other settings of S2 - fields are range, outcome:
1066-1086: 5.908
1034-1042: 5.131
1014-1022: 5.348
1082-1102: 5.784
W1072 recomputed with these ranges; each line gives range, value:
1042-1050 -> 4.7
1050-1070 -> 5.22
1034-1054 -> 4.83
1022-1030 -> 5.35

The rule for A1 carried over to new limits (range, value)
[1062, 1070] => 5.689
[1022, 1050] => 4.622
